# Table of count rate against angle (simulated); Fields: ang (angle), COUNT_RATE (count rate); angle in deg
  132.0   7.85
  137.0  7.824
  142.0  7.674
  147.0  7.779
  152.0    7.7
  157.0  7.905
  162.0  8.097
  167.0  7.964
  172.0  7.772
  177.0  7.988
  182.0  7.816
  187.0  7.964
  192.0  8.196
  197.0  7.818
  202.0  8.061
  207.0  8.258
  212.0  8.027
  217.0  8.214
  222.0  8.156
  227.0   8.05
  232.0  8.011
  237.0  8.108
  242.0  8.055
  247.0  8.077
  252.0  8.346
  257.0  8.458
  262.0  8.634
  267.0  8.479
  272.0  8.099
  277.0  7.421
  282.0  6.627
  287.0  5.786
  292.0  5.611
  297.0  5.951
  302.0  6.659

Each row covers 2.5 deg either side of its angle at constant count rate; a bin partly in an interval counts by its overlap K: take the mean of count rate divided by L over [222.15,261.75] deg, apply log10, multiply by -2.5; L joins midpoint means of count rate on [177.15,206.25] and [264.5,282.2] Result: -0.04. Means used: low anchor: 7.99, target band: 8.18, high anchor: 7.79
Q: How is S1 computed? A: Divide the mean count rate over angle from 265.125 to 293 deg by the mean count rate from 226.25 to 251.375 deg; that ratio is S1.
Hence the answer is 0.87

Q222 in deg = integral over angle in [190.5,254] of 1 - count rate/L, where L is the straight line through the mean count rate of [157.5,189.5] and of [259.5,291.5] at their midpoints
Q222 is -3.6 deg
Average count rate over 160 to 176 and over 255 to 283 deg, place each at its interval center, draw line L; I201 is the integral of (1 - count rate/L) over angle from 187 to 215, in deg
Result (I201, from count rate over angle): -0.3 deg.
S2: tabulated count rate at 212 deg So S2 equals 8.027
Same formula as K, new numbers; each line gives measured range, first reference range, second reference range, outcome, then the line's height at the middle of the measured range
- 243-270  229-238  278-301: -0.157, 7.26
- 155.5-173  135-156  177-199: -0.015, 7.84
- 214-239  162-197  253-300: -0.068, 7.62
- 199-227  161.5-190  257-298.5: -0.065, 7.66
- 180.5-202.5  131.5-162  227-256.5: -0.001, 7.96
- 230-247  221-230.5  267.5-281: -0.009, 7.99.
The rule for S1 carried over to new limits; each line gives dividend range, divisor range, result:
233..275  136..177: 1.05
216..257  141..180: 1.04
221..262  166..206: 1.03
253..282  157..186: 1.02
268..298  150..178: 0.85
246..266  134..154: 1.09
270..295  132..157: 0.86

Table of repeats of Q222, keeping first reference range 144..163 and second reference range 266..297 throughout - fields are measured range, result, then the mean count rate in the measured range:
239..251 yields -1.63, 8.1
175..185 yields -0.34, 7.9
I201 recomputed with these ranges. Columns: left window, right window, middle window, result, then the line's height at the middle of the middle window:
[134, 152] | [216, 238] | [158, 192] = -0.3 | 7.89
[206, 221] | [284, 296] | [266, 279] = -3.4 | 6.31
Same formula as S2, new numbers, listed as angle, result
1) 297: 5.951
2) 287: 5.786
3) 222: 8.156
